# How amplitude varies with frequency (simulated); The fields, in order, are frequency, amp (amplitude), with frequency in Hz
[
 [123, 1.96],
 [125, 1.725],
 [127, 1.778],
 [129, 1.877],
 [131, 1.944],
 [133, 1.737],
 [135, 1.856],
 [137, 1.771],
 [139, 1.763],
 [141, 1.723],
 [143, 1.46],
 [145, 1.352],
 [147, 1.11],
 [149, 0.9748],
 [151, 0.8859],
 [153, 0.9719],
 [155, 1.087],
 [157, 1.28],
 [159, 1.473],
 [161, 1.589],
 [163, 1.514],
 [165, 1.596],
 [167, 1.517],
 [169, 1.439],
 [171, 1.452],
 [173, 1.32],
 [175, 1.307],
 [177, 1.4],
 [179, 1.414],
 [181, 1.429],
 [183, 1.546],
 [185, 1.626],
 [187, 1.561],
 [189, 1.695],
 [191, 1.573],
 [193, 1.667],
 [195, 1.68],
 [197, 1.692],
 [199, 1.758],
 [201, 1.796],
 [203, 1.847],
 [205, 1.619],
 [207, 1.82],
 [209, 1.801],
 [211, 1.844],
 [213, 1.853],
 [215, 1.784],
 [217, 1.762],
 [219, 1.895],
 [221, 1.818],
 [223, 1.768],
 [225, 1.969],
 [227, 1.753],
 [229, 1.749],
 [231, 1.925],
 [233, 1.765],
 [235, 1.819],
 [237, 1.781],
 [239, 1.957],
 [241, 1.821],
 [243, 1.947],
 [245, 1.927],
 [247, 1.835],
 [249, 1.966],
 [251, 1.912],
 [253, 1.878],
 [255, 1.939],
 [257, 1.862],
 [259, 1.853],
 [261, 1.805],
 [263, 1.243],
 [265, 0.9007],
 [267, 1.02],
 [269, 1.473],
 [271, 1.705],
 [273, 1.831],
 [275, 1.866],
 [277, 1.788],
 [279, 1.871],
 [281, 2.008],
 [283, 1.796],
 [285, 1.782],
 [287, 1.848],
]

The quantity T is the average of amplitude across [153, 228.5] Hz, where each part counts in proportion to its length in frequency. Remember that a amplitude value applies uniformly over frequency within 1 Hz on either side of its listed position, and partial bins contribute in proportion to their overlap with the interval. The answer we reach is 1.61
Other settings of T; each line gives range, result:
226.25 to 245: 1.84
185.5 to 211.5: 1.72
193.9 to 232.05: 1.8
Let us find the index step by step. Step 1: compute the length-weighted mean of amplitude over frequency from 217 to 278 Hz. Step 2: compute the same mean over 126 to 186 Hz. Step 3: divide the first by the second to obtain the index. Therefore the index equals 1.2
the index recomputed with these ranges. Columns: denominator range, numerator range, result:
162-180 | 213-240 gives 1.27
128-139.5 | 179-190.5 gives 0.85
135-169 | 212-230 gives 1.30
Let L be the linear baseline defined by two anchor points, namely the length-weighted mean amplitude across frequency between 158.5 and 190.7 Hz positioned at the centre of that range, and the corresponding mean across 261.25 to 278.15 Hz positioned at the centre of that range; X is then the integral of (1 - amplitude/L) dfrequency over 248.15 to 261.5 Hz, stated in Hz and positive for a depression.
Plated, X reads -3.5 Hz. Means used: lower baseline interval 1.49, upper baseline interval 1.5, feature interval 1.89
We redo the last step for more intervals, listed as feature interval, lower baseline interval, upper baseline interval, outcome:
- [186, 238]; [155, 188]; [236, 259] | -2.6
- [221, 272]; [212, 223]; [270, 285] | 2.3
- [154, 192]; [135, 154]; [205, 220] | 2.1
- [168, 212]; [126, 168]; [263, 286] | -2.0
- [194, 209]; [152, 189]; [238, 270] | -2.1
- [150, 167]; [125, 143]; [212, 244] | 4.6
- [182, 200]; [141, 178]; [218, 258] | -1.2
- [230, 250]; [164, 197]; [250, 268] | -3.7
